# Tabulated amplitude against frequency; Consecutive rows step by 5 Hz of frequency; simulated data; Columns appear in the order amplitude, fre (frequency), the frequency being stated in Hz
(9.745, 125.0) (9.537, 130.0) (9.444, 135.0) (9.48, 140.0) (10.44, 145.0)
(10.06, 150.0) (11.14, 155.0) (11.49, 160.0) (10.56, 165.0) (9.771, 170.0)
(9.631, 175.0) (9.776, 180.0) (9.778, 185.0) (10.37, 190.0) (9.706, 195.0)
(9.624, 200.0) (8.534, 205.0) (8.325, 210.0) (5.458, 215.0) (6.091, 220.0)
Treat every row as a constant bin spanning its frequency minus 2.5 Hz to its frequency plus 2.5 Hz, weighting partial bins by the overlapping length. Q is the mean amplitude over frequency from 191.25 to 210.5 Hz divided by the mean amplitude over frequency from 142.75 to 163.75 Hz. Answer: 0.85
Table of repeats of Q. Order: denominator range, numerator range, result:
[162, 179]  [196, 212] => 0.89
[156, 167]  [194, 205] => 0.85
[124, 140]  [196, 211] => 0.94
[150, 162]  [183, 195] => 0.91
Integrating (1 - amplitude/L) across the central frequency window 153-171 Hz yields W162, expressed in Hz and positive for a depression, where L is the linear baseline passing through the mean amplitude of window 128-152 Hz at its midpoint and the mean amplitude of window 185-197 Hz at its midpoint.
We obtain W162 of -1.7 Hz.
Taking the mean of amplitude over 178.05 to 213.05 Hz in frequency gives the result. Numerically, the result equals 9.38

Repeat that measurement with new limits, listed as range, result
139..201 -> 10.2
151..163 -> 11.1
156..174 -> 10.6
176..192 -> 9.93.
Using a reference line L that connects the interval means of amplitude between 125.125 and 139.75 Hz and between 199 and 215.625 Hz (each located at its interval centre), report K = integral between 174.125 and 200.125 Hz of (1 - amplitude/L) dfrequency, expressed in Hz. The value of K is -4.1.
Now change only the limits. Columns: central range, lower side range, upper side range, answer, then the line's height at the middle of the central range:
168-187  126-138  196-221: -2.74 Hz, 8.51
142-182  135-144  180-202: -2.57 Hz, 9.73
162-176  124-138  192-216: -1.62 Hz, 9.03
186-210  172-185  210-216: -4.41 Hz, 7.99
